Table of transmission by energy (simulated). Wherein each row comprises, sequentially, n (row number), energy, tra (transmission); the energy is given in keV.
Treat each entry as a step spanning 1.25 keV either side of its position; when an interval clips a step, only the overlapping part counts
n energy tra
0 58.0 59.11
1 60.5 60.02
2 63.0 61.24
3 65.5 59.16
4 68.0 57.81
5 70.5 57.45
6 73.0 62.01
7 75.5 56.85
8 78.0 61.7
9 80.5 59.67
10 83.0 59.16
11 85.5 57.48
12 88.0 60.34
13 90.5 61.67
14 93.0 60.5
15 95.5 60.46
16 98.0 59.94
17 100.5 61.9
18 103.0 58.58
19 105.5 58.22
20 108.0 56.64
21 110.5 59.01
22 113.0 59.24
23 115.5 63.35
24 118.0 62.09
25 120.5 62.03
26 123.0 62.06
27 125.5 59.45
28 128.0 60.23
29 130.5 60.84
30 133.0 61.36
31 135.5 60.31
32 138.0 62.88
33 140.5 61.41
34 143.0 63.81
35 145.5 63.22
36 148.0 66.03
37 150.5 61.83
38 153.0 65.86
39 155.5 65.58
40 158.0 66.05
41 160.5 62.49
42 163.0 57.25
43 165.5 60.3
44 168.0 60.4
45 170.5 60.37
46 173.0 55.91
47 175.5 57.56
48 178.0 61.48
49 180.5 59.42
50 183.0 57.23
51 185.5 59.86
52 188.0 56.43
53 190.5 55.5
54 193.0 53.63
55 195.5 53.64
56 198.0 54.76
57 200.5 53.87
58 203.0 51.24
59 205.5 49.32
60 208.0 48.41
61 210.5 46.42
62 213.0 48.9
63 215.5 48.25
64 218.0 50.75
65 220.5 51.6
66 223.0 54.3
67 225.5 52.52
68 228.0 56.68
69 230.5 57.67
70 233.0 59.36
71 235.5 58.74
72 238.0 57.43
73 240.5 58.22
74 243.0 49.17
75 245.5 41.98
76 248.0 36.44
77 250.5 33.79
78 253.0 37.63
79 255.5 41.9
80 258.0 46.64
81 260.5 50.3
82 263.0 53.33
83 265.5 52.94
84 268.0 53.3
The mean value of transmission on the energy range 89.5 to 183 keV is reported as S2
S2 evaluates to 61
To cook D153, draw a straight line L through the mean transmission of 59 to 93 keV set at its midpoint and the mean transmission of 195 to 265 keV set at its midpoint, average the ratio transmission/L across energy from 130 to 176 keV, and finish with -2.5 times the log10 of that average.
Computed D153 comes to -0.13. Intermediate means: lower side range 59.6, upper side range 50.1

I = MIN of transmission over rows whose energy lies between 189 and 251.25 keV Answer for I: 33.79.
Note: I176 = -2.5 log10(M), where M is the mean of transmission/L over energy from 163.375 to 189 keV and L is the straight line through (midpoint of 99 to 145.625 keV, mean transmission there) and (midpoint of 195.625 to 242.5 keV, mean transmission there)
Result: -0.04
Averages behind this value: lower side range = 60.8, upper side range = 53.2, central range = 58.9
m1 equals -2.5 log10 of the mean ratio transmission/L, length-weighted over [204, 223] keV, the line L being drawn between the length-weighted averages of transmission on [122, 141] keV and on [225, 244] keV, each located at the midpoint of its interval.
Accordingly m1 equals 0.161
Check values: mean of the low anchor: 61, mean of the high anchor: 56.5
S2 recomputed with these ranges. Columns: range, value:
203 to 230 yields 50.9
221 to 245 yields 55.4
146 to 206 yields 58.8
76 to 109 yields 59.7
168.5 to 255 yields 52.6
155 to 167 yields 62.1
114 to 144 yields 61.6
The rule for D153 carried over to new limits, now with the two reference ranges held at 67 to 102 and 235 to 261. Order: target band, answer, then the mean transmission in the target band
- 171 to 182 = -0.129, 58.7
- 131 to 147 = -0.129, 62.2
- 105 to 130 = -0.061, 60.3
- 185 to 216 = -0.045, 52.2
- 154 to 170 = -0.164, 62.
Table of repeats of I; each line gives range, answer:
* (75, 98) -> 56.85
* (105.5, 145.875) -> 56.64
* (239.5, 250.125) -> 36.44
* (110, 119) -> 59.01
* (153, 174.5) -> 55.91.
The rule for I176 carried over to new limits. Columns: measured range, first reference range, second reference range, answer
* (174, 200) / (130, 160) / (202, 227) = -0.03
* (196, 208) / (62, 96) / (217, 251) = 0.03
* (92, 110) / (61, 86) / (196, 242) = -0.02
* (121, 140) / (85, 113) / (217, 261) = -0.07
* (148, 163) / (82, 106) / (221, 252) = -0.14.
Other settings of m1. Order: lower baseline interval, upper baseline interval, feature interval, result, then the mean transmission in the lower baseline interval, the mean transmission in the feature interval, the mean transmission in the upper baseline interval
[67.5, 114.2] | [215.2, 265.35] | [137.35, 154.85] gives -0.14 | 59.4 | 63.7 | 49.9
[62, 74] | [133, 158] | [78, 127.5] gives 0.02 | 59.4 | 60.1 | 63.5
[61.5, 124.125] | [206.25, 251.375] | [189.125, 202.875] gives -0.02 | 59.9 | 54.1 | 50.7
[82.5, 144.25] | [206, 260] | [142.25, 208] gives -0.07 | 60.5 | 58.7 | 49.4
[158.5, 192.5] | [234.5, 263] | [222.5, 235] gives -0.13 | 58.8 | 56.4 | 46.8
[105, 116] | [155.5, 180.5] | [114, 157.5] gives -0.05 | 59.1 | 62.5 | 60.4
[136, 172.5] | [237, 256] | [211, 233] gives -0.08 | 62.5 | 52.8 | 44.5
